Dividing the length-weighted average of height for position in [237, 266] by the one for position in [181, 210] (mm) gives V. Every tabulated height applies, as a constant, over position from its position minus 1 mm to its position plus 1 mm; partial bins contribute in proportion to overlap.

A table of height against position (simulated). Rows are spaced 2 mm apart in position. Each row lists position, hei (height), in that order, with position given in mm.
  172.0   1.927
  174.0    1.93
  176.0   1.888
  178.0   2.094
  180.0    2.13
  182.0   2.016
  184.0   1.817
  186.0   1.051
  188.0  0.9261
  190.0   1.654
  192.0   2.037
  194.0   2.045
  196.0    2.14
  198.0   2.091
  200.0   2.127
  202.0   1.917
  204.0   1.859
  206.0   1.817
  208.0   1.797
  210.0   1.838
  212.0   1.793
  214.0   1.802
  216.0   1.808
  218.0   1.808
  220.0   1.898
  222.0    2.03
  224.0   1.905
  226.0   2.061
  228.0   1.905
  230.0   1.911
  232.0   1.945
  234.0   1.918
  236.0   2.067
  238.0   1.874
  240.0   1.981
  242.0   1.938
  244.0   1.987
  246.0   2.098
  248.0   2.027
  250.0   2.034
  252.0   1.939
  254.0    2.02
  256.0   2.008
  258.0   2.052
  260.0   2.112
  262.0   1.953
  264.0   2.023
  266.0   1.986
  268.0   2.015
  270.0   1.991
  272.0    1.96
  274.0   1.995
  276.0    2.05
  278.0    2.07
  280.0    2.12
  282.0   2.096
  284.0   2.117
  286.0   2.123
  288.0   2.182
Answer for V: 1.1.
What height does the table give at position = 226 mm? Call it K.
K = 2.061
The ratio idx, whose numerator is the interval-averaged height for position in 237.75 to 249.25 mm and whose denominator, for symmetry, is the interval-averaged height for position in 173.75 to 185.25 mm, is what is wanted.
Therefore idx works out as 1.02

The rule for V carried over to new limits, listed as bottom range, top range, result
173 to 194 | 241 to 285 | 1.15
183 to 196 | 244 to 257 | 1.24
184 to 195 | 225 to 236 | 1.25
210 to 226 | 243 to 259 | 1.08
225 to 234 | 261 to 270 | 1.02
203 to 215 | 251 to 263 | 1.11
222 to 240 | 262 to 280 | 1.03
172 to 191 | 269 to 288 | 1.19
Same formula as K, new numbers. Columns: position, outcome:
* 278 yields 2.07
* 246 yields 2.098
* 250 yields 2.034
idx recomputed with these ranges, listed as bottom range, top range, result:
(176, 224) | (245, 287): 1.10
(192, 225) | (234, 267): 1.04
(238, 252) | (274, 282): 1.04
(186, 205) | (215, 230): 1.05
